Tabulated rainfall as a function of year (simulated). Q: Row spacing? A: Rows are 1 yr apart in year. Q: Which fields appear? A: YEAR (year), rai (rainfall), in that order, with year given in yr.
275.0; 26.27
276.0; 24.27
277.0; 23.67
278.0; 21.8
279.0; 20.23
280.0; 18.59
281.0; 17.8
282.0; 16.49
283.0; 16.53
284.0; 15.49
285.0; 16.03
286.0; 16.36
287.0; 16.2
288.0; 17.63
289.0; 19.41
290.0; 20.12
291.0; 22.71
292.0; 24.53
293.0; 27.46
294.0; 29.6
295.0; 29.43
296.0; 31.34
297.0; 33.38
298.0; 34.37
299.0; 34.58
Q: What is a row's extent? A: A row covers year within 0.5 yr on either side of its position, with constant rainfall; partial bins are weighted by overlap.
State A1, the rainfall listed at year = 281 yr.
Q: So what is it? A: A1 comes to 17.8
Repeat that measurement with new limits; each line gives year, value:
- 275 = 26.27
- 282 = 16.49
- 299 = 34.58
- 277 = 23.67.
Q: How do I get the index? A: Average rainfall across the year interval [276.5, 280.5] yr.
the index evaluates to 21.1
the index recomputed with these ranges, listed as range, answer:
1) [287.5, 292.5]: 20.9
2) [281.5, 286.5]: 16.2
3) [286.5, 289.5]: 17.7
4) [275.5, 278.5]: 23.2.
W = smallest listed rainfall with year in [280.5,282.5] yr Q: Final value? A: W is 16.49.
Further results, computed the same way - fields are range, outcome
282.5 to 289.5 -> 15.49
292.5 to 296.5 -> 27.46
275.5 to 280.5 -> 18.59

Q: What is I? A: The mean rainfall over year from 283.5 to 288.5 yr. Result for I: 16.3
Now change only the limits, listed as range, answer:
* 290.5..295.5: 26.7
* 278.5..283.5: 17.9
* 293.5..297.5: 30.9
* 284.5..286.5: 16.2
